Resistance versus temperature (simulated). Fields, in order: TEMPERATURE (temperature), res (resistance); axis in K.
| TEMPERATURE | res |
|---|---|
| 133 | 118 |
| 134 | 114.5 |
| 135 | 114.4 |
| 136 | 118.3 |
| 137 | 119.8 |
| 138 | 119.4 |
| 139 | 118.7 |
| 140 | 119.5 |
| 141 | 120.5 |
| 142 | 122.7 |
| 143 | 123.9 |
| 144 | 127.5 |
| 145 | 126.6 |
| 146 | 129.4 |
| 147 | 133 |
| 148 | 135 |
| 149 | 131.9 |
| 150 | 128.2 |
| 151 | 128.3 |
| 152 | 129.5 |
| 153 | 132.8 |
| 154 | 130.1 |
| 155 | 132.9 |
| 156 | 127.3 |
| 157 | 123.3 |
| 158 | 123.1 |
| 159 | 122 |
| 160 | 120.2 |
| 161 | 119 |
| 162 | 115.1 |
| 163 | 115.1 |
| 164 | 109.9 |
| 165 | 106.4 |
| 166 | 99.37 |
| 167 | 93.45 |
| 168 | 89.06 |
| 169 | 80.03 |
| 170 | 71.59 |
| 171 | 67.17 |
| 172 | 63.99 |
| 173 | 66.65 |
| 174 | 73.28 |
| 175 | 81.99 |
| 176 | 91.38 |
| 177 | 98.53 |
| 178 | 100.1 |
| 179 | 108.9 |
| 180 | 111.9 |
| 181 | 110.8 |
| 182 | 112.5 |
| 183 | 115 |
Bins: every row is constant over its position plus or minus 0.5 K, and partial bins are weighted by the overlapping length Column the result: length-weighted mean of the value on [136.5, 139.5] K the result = 119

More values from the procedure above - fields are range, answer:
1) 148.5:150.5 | 130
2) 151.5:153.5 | 131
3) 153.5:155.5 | 132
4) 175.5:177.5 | 95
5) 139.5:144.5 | 123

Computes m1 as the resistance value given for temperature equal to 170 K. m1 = 71.59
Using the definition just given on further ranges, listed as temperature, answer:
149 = 131.9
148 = 135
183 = 115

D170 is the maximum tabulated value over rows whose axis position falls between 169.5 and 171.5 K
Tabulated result 71.59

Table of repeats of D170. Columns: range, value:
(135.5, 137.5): 119.8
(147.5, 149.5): 135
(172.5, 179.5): 108.9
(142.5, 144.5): 127.5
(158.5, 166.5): 122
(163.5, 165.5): 109.9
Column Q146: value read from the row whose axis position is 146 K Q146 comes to 129.4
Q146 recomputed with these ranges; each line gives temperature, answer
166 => 99.37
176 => 91.38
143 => 123.9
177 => 98.53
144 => 127.5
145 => 126.6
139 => 118.7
